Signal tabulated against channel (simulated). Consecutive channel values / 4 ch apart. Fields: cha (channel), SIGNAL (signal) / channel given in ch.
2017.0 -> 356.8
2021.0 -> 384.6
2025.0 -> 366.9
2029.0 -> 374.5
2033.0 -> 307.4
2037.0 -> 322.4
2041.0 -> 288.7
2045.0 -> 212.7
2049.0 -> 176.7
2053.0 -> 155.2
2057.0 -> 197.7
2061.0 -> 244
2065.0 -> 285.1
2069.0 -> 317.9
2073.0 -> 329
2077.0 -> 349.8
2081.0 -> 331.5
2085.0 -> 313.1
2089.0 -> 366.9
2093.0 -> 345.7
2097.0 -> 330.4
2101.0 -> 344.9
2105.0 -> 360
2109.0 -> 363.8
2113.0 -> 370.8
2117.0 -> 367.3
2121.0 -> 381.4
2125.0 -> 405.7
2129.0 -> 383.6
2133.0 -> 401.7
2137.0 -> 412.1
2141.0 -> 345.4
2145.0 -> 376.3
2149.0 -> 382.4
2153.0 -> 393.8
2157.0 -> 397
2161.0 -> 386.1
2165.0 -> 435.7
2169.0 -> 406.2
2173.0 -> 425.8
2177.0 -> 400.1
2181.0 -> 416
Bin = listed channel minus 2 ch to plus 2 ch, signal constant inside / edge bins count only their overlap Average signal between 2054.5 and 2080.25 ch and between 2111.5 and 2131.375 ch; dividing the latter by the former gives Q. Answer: 1.33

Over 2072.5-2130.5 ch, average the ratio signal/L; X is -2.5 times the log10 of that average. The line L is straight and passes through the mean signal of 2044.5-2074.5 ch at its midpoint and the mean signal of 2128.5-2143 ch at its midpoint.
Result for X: -0.12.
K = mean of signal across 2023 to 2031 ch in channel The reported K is 371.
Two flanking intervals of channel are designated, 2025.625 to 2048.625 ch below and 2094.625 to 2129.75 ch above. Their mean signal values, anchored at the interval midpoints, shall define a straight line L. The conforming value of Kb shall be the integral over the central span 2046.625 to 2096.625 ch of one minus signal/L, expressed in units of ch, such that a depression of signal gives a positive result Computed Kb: 6.9 ch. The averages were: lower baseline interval 296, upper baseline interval 367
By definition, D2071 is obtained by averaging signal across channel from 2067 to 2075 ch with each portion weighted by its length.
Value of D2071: 323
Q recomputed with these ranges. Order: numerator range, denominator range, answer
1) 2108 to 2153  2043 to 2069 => 1.74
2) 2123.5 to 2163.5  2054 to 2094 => 1.28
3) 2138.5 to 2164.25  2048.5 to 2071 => 1.65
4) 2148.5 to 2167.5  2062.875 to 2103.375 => 1.21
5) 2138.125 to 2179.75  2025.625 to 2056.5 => 1.50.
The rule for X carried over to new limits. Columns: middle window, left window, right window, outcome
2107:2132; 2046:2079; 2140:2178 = -0.124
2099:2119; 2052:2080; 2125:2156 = -0.068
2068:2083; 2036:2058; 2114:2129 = -0.174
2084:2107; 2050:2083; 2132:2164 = -0.102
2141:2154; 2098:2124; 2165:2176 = 0.057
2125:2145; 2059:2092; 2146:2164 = -0.040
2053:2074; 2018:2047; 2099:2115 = 0.286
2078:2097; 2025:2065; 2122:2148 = -0.062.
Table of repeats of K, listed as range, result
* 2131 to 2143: 386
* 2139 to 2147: 361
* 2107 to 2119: 367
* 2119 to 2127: 394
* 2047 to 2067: 212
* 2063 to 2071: 302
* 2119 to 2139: 397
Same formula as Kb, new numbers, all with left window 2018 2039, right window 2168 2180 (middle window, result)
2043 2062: 8.8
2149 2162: 0.4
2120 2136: -0.1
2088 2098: 0.8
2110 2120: 0.4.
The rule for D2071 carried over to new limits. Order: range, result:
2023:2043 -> 332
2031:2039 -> 315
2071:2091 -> 338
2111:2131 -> 382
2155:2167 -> 406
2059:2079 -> 305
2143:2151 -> 379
